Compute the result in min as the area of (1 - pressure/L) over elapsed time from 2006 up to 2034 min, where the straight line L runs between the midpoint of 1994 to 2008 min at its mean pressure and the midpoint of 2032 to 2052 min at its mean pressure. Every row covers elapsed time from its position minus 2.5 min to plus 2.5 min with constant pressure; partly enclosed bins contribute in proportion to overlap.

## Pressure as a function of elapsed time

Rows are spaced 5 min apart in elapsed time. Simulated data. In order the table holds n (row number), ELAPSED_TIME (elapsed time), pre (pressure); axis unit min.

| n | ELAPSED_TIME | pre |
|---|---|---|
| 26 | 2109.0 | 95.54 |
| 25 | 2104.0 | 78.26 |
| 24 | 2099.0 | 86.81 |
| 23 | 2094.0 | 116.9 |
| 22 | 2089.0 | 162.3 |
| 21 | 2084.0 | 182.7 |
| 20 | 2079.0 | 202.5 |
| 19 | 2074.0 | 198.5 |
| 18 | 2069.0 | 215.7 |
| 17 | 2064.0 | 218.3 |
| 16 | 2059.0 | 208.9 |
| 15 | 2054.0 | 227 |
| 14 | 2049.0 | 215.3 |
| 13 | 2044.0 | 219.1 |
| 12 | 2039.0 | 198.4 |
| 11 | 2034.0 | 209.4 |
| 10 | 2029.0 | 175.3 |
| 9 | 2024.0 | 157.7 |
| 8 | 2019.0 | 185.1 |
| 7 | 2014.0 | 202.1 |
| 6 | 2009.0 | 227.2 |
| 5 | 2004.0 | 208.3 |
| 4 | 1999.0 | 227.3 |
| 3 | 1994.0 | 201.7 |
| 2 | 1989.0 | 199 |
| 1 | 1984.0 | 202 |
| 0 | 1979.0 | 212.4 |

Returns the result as 2.9 min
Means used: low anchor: 216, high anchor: 211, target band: 192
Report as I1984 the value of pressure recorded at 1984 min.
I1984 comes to 202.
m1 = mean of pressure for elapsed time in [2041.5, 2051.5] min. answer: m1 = 217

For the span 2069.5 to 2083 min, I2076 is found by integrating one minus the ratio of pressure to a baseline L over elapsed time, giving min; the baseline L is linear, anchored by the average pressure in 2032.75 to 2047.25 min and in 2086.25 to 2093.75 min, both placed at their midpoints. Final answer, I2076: -2.8 min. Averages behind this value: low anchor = 209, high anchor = 149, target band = 201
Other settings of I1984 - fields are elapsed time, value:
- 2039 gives 198.4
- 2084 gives 182.7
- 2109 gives 95.54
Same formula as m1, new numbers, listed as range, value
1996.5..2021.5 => 210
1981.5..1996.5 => 201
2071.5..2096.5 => 173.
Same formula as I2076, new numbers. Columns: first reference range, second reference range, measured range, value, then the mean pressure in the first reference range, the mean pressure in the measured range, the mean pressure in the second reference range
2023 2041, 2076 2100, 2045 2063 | -4.4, 187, 217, 155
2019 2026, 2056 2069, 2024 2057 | -2.6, 167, 204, 215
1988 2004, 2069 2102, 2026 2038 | -0.1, 210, 192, 161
